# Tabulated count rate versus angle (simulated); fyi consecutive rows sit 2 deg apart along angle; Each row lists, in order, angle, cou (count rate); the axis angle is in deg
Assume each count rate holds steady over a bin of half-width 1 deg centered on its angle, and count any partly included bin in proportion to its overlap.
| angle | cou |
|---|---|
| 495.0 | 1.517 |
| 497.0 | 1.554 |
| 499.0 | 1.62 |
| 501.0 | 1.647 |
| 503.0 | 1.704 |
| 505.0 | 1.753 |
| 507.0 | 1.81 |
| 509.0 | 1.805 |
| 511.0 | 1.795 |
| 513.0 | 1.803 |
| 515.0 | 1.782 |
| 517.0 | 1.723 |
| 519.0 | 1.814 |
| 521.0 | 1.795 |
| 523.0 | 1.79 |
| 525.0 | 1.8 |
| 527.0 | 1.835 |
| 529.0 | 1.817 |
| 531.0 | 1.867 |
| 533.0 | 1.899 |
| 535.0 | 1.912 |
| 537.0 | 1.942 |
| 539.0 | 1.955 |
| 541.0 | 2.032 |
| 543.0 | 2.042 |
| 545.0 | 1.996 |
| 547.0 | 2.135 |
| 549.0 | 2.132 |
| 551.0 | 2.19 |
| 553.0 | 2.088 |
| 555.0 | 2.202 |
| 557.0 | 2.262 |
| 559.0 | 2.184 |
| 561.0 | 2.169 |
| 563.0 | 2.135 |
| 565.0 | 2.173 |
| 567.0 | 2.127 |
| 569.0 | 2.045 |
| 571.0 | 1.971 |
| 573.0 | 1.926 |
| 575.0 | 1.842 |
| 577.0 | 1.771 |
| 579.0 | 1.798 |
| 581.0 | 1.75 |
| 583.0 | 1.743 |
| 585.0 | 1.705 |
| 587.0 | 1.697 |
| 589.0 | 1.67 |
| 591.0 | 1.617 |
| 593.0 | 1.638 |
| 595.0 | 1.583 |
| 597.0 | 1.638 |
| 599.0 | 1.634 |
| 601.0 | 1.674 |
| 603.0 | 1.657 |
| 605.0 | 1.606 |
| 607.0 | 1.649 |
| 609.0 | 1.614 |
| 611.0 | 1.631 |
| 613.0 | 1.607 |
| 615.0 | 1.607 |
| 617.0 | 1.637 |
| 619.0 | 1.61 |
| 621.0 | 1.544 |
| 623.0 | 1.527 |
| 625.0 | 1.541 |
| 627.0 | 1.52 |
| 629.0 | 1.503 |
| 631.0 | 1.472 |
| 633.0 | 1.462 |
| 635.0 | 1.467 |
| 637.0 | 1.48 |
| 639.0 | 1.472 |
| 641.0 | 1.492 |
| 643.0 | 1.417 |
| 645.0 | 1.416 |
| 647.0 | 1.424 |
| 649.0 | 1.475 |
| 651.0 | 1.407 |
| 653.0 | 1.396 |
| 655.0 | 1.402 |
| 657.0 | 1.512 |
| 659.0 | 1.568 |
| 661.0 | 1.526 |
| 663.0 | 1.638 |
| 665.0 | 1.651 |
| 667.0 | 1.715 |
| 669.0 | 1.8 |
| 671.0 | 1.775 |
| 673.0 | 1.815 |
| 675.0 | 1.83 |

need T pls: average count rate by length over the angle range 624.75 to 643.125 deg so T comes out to 1.48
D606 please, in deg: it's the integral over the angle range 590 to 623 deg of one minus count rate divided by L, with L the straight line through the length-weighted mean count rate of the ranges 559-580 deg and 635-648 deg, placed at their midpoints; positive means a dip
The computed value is 1.9 deg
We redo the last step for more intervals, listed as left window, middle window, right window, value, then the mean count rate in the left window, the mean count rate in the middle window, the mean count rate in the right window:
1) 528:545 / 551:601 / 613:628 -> -3.4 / 1.94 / 1.89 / 1.57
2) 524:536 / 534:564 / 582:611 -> -5.0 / 1.85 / 2.09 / 1.65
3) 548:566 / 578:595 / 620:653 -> 1.9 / 2.17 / 1.7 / 1.47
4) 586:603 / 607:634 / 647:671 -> 0.8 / 1.64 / 1.56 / 1.56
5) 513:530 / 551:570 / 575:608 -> -4.6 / 1.79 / 2.16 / 1.68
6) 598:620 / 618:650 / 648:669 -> 2.0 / 1.63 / 1.49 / 1.54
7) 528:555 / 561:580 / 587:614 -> -1.7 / 2.01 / 1.99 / 1.63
